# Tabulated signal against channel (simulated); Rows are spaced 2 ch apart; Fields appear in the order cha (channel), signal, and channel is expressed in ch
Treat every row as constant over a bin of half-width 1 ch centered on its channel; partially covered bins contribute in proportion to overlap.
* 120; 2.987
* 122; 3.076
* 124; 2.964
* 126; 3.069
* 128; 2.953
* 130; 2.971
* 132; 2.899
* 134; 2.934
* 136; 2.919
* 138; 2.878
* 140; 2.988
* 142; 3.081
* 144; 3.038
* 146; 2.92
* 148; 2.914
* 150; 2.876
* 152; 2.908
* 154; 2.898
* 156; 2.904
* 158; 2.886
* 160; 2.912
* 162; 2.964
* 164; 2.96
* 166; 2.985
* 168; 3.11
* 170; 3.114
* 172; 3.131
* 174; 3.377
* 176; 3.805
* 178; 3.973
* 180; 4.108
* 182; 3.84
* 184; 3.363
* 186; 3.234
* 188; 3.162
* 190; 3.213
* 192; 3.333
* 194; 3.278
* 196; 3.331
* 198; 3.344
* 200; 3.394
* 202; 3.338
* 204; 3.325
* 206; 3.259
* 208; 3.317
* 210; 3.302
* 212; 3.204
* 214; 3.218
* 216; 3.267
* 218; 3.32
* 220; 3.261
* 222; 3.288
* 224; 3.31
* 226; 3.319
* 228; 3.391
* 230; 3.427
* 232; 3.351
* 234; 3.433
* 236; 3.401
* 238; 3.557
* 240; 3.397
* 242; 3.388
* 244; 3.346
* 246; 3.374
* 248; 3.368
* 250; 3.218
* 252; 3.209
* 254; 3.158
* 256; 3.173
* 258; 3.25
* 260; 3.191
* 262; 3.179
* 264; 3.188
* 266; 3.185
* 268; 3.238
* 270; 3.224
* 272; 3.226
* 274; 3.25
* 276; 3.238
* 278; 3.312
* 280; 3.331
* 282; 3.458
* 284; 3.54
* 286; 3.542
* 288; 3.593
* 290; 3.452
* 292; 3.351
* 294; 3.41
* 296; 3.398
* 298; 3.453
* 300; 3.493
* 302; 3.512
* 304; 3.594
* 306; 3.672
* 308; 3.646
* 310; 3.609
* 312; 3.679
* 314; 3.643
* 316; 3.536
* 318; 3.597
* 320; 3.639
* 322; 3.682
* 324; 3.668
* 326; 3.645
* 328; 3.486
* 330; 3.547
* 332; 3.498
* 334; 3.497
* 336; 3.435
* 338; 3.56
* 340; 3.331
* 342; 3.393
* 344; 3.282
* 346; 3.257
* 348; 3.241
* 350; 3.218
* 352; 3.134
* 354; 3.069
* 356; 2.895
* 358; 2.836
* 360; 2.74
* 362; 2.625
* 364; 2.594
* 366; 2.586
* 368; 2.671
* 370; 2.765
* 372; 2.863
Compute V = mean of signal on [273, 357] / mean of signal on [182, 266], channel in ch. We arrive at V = 1.04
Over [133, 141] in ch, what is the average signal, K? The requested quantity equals 2.93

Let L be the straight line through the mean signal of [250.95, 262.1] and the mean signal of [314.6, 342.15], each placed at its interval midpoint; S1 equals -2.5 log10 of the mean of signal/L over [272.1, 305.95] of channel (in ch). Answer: -0.026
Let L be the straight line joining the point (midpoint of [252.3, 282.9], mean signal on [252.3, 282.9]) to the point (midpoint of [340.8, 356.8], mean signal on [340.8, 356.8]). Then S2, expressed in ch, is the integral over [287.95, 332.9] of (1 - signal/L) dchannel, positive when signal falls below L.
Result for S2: -4.8 ch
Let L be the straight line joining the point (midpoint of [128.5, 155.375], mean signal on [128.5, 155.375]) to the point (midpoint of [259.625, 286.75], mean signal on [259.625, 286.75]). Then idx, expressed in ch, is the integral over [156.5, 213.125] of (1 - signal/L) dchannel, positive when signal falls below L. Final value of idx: -4.6 ch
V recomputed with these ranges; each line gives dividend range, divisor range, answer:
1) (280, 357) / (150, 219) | 1.06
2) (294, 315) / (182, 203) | 1.07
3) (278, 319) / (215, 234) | 1.06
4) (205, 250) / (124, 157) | 1.13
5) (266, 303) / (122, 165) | 1.15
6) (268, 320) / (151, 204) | 1.06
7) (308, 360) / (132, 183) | 1.09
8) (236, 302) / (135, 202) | 1.05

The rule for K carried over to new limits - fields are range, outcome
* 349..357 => 3.08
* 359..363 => 2.68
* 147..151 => 2.9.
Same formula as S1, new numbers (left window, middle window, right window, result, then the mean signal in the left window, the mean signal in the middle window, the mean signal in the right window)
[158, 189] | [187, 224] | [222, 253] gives 0.02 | 3.32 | 3.29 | 3.36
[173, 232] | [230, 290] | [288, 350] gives 0.04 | 3.39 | 3.33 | 3.5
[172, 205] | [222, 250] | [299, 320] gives 0.04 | 3.45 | 3.38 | 3.6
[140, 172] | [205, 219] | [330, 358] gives -0.07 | 2.97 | 3.27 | 3.29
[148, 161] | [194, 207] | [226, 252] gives -0.06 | 2.9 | 3.33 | 3.38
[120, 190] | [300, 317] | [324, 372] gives -0.15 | 3.12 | 3.6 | 3.15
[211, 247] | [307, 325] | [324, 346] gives -0.06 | 3.35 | 3.63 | 3.47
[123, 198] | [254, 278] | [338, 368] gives -0.05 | 3.14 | 3.21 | 3.02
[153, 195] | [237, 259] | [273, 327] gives 0.03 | 3.26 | 3.31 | 3.52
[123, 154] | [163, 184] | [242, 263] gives -0.13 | 2.95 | 3.44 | 3.25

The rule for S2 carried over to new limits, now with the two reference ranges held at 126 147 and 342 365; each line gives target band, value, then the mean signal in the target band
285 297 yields -1.9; 3.46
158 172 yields -0.2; 3.01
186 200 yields -1.4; 3.28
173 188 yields -3.4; 3.64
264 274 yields -0.8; 3.22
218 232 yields -1.7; 3.33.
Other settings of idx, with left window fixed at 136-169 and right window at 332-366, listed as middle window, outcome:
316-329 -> -2.1 ch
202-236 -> -3.4 ch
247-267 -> -1.1 ch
